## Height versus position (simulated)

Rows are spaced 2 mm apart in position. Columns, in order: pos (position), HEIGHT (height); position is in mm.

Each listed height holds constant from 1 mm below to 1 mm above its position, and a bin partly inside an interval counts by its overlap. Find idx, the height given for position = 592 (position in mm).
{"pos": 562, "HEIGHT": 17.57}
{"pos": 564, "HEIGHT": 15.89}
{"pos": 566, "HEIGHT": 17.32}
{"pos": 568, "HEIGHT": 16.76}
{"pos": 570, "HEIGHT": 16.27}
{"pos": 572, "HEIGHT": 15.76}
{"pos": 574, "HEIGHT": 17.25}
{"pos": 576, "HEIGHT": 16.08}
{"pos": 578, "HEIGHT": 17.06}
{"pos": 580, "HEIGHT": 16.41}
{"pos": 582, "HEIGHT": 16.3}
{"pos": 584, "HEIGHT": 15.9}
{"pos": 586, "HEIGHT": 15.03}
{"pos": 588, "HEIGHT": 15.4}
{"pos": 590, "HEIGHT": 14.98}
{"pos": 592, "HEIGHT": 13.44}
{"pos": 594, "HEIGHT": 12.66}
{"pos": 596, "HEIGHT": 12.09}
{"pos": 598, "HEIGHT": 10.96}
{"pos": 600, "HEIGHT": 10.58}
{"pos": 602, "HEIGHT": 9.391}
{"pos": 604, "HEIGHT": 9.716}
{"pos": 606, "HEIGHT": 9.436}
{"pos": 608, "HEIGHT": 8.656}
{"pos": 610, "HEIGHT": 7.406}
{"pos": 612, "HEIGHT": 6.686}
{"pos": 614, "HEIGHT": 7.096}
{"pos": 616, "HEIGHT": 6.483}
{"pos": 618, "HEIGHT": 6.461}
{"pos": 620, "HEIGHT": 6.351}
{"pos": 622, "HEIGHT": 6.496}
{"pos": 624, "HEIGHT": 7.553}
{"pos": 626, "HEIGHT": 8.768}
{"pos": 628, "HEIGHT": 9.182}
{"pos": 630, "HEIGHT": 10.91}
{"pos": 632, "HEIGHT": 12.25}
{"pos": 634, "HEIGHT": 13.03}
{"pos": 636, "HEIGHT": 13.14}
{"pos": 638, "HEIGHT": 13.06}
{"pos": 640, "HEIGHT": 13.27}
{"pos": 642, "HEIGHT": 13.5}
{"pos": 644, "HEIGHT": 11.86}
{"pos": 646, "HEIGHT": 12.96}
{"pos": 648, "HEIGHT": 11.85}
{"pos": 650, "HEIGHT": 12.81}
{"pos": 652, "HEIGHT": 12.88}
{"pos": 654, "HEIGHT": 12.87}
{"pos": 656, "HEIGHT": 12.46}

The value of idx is 13.44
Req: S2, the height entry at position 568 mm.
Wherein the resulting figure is 16.76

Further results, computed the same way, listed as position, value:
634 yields 13.03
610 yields 7.406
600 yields 10.58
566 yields 17.32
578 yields 17.06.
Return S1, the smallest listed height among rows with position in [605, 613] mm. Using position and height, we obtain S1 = 6.686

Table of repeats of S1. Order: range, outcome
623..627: 7.553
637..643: 13.06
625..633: 8.768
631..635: 12.25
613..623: 6.351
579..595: 12.66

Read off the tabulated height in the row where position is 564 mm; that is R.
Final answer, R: 15.89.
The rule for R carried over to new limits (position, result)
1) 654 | 12.87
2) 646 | 12.96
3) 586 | 15.03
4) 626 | 8.768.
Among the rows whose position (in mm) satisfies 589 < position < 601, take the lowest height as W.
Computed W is 10.58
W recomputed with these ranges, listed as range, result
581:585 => 15.9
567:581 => 15.76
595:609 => 8.656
